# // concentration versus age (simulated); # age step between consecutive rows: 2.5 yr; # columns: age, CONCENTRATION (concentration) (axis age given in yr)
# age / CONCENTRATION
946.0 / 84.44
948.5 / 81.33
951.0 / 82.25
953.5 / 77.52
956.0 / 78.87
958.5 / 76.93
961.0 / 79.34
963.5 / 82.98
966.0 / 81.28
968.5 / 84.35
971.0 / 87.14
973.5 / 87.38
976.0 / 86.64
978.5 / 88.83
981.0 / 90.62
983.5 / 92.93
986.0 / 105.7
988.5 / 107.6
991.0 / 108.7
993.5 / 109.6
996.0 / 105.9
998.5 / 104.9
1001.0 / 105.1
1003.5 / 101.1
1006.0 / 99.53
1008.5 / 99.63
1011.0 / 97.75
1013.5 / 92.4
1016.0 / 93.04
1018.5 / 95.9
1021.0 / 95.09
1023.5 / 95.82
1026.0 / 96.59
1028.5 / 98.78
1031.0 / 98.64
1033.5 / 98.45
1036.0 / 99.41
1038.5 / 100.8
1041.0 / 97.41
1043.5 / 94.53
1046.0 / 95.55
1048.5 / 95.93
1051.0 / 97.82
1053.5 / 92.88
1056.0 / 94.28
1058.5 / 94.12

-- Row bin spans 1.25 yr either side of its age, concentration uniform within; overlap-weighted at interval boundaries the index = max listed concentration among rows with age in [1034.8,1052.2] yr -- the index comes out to 100.8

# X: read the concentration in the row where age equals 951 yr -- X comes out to 82.25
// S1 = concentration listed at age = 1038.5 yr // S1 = 100.8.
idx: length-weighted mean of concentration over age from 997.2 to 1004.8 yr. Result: 104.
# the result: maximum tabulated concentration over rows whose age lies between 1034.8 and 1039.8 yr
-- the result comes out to 100.8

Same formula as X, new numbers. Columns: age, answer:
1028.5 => 98.78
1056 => 94.28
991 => 108.7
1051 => 97.82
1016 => 93.04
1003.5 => 101.1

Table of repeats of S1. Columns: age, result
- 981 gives 90.62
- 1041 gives 97.41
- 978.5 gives 88.83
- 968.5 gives 84.35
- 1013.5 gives 92.4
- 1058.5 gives 94.12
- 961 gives 79.34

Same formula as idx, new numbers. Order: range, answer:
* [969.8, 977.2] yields 87.1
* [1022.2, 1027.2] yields 96.2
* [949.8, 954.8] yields 79.9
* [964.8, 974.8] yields 85.1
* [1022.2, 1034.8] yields 97.7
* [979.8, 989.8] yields 99.3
